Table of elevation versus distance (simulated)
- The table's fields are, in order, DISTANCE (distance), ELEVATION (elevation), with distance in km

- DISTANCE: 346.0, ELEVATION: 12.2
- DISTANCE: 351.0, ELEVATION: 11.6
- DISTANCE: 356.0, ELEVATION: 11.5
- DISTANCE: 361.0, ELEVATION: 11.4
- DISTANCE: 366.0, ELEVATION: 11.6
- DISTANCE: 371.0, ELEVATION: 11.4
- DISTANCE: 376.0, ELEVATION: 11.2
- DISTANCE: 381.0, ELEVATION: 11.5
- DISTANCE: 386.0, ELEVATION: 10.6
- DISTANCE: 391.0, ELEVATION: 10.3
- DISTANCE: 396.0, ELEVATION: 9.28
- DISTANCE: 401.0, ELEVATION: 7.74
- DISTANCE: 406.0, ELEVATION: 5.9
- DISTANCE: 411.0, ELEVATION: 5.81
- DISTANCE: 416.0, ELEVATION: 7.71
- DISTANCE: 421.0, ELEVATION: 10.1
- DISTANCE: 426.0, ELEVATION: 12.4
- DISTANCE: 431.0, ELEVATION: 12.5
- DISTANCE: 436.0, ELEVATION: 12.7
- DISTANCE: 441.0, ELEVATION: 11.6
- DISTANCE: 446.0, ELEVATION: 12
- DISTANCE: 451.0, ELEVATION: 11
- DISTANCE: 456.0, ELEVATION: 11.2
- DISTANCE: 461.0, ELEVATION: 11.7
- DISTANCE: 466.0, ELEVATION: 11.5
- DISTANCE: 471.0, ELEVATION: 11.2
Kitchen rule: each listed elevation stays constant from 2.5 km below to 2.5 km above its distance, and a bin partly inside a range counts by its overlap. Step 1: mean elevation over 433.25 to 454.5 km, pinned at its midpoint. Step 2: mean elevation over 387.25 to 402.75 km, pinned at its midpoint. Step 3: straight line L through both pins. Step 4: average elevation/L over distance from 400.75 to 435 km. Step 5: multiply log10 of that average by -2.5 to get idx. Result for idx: 0.16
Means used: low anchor 9.29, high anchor 11.8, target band 9.12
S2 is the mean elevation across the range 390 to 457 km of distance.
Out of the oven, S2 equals 9.98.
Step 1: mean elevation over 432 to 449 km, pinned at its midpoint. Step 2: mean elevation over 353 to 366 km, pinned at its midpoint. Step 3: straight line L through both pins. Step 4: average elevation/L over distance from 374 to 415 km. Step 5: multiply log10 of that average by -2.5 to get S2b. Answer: 0.29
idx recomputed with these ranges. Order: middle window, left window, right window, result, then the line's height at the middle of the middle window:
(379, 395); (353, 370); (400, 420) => -0.168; 9.11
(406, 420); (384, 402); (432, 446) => 0.471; 10.7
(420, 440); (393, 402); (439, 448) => -0.107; 10.9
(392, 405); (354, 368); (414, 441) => 0.323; 11.3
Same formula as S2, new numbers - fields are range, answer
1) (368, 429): 9.54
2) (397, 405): 7.68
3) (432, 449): 12.1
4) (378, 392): 10.9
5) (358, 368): 11.5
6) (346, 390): 11.4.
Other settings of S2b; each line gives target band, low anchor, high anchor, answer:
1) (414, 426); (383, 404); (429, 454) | 0.12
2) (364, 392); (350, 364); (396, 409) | -0.17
